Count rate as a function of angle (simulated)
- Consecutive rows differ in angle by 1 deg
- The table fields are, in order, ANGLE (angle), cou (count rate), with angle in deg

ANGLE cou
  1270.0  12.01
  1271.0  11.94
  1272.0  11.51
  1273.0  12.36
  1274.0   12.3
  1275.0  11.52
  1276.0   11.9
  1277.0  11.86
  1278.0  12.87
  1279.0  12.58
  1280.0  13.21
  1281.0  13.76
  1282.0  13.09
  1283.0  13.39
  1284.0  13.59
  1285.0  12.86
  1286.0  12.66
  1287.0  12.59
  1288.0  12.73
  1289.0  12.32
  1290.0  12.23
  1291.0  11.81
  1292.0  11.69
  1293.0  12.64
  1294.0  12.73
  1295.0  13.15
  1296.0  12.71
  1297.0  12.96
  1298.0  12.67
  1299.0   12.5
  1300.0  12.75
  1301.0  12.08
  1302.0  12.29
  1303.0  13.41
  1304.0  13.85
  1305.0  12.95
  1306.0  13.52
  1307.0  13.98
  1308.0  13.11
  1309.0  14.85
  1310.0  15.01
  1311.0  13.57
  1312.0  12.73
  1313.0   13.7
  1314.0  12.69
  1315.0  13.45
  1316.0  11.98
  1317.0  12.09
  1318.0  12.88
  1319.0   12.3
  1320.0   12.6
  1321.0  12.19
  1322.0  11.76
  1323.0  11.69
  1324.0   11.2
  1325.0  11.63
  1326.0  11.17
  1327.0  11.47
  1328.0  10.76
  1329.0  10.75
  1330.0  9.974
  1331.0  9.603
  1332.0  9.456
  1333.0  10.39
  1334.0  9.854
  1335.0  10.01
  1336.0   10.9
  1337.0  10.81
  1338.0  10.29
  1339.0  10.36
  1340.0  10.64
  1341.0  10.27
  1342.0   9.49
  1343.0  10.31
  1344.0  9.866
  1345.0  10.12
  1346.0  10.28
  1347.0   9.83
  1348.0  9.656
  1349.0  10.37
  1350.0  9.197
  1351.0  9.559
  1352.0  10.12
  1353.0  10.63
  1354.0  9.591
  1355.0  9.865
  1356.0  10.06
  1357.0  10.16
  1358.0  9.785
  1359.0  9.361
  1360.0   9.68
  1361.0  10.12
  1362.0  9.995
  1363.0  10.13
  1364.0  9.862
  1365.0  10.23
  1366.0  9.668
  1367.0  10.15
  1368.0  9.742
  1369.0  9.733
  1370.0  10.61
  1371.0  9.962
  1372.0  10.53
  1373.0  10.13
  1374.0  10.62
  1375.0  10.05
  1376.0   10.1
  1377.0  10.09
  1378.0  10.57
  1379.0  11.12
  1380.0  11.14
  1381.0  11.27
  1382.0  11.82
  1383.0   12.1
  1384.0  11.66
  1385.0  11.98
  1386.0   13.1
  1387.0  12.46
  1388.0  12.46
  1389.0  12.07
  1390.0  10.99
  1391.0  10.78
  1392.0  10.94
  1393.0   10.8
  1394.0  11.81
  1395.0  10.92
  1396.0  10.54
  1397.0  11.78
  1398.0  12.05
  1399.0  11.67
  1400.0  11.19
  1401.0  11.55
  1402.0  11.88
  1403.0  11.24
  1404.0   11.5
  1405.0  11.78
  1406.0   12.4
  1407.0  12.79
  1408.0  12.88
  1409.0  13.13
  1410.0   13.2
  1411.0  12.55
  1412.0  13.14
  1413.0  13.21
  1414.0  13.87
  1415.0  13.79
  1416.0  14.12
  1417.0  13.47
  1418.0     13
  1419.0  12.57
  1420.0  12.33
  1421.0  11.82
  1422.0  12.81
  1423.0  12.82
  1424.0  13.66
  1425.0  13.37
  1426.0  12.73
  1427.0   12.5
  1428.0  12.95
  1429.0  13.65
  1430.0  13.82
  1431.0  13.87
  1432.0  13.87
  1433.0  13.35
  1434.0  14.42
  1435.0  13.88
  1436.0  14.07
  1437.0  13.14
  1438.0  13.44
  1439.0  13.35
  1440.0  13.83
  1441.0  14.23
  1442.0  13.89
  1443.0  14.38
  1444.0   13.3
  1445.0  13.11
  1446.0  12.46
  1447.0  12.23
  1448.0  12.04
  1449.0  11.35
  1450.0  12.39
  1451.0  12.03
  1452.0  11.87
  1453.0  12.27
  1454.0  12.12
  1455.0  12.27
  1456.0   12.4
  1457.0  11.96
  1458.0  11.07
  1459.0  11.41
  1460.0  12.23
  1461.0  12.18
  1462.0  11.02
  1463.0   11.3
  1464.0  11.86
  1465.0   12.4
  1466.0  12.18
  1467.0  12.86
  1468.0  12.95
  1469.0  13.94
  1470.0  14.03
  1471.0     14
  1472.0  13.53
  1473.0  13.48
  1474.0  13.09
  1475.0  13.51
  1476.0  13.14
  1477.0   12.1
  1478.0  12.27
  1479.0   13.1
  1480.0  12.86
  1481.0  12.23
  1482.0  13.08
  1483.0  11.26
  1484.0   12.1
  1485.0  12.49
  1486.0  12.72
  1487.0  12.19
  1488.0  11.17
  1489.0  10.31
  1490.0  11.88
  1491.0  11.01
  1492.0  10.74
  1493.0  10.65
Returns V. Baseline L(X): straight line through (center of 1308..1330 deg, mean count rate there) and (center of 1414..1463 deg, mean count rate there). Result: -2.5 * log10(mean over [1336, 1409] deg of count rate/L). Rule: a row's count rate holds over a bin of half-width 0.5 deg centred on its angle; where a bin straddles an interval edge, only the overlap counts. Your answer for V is 0.17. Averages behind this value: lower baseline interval 12.4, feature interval 10.8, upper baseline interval 12.9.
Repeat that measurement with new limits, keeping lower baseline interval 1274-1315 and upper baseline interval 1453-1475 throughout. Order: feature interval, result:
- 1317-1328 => 0.088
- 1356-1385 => 0.220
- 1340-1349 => 0.263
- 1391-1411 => 0.077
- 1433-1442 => -0.099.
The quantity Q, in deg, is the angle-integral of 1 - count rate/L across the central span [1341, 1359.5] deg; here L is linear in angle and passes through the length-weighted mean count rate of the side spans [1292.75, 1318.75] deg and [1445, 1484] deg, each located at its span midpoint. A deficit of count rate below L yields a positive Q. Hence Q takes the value 4.3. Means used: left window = 13.1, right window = 12.4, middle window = 9.91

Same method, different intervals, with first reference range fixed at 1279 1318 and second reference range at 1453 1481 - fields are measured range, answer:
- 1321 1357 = 7.0 deg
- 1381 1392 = 0.8 deg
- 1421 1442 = -1.4 deg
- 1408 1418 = -0.5 deg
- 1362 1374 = 2.5 deg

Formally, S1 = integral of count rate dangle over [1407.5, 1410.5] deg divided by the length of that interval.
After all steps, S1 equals 13.1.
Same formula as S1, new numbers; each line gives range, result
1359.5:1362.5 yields 9.93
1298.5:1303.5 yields 12.6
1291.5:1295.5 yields 12.6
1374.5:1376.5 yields 10.1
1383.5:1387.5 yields 12.3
